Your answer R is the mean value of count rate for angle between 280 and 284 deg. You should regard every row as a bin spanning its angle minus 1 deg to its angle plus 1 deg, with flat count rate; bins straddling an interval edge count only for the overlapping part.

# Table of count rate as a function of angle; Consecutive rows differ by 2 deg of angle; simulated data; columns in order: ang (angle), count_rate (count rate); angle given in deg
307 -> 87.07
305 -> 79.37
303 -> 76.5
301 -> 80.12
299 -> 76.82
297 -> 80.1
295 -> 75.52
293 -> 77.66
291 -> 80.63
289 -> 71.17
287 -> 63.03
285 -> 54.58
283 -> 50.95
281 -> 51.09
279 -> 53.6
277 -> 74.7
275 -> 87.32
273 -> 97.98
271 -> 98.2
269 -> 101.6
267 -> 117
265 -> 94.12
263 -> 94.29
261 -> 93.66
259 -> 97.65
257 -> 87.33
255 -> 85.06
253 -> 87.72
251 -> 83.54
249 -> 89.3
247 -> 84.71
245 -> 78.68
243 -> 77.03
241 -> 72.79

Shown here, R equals 51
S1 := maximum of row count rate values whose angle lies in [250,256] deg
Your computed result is 87.72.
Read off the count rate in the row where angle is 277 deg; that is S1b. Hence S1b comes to 74.7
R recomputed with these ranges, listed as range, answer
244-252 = 84.1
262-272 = 101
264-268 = 106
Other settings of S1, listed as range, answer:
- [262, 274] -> 117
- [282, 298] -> 80.63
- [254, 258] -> 87.33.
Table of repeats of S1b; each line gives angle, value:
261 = 93.66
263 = 94.29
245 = 78.68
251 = 83.54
